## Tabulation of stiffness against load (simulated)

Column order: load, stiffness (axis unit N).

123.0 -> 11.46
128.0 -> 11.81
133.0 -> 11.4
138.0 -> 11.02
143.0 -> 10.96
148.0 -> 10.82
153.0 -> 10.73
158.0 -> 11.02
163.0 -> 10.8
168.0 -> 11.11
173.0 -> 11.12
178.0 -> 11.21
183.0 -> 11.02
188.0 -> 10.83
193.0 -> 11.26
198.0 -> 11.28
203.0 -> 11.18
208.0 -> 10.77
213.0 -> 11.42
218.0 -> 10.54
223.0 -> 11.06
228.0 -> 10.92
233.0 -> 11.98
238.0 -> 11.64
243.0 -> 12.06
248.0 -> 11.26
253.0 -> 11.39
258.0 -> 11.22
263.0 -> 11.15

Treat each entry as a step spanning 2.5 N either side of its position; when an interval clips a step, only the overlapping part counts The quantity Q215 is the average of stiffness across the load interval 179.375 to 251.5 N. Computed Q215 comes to 11.2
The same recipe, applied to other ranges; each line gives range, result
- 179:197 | 11.1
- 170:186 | 11.1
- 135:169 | 10.9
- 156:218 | 11.1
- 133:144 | 11.1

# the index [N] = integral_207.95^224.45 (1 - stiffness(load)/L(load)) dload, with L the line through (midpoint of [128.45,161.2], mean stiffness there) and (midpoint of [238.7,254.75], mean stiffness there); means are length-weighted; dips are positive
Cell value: 0.66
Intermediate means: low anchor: 11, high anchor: 11.6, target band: 11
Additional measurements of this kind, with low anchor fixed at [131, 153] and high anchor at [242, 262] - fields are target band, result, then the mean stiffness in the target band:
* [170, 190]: 0.2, 11.1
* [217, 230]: 0.5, 10.9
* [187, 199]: 0.1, 11.1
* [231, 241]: -0.4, 11.8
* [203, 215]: 0.2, 11.1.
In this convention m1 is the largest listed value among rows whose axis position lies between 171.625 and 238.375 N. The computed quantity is 11.98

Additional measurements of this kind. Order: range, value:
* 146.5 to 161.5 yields 11.02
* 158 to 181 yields 11.21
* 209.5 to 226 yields 11.42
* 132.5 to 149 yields 11.4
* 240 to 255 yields 12.06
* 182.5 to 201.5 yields 11.28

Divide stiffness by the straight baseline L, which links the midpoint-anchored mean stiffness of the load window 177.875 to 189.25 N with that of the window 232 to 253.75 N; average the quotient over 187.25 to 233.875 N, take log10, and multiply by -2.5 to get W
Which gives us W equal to 0.019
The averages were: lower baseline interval 11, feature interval 11.1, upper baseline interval 11.7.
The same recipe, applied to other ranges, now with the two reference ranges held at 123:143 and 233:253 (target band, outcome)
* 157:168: 0.05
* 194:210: 0.04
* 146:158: 0.06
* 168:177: 0.03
